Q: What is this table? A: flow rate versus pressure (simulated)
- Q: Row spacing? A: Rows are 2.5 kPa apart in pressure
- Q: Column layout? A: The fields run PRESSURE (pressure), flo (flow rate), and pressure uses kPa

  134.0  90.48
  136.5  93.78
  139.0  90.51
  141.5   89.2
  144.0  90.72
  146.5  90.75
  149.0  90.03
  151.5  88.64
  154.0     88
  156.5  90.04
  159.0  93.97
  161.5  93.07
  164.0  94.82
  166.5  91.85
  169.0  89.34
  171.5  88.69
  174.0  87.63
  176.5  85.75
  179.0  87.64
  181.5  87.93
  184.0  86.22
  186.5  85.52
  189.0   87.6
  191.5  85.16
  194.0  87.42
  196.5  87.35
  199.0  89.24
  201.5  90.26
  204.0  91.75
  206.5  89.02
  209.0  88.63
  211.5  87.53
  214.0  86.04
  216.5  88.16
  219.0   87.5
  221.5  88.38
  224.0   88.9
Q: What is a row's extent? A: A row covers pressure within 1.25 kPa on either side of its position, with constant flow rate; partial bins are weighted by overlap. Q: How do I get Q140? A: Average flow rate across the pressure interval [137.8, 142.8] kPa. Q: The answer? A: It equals 89.9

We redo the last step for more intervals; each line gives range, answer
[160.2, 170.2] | 92.3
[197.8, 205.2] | 90.4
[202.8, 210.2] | 89.8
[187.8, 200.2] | 87.3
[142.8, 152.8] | 90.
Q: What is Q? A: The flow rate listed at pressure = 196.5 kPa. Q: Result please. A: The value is 87.35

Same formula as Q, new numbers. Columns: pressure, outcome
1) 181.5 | 87.93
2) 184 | 86.22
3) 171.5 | 88.69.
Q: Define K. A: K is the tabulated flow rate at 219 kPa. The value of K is 87.5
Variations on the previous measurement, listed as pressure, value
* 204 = 91.75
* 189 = 87.6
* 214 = 86.04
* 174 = 87.63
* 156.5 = 90.04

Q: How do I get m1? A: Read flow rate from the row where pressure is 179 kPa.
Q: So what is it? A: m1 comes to 87.64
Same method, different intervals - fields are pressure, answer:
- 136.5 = 93.78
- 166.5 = 91.85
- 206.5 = 89.02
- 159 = 93.97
